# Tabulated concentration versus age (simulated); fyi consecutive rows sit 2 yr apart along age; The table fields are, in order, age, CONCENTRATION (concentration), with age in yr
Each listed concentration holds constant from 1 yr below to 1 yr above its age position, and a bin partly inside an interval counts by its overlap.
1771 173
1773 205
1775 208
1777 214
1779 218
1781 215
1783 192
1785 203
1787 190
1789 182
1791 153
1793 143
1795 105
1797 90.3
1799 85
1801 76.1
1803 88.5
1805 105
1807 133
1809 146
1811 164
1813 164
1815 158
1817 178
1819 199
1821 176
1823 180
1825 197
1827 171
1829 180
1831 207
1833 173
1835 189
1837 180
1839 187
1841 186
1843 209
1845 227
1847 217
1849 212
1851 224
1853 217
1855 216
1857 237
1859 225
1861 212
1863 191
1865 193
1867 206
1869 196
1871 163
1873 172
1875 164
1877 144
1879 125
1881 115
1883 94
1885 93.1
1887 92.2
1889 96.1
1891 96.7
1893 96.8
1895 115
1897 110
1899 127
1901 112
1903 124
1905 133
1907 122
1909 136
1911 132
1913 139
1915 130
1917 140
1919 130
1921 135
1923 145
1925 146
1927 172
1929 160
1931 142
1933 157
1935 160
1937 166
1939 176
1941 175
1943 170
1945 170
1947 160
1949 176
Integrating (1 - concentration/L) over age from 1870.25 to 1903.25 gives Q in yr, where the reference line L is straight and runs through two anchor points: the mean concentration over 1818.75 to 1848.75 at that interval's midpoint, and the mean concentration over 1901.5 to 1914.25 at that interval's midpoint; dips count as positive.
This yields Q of 6.4 yr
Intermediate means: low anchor 192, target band 120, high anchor 130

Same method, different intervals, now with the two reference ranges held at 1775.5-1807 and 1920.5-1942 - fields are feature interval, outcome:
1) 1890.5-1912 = 5.2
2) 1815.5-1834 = -3.8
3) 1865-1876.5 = -1.8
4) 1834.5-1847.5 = -3.8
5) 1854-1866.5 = -4.7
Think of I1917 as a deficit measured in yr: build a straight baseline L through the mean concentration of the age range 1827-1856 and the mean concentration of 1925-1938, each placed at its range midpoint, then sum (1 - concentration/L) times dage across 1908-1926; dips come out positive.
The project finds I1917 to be 3.1 yr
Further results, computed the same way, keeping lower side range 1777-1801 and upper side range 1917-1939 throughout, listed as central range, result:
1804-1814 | 1.04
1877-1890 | 4.11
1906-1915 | 1.23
